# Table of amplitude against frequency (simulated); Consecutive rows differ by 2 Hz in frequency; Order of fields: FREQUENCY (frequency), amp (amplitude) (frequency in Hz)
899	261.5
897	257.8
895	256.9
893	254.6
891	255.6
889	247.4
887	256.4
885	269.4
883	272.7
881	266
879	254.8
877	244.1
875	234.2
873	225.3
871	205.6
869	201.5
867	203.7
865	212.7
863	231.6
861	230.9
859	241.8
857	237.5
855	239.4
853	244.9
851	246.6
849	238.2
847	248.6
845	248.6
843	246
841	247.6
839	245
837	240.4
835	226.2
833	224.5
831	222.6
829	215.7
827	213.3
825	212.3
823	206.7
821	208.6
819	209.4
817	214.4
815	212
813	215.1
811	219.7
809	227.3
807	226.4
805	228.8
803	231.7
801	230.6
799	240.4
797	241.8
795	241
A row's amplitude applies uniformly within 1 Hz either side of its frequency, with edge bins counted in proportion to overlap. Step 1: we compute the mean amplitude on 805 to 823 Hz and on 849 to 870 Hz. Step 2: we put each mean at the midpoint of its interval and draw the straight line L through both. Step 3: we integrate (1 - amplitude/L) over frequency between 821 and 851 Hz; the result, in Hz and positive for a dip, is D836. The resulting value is -1.1 Hz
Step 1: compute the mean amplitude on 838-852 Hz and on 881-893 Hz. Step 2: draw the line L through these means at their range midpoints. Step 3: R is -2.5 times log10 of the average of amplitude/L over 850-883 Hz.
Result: 0.09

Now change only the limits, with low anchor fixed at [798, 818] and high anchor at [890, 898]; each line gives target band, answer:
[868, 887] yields 0.04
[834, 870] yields 0.03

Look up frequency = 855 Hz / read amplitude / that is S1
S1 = 239.4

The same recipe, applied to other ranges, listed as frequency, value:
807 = 226.4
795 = 241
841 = 247.6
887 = 256.4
